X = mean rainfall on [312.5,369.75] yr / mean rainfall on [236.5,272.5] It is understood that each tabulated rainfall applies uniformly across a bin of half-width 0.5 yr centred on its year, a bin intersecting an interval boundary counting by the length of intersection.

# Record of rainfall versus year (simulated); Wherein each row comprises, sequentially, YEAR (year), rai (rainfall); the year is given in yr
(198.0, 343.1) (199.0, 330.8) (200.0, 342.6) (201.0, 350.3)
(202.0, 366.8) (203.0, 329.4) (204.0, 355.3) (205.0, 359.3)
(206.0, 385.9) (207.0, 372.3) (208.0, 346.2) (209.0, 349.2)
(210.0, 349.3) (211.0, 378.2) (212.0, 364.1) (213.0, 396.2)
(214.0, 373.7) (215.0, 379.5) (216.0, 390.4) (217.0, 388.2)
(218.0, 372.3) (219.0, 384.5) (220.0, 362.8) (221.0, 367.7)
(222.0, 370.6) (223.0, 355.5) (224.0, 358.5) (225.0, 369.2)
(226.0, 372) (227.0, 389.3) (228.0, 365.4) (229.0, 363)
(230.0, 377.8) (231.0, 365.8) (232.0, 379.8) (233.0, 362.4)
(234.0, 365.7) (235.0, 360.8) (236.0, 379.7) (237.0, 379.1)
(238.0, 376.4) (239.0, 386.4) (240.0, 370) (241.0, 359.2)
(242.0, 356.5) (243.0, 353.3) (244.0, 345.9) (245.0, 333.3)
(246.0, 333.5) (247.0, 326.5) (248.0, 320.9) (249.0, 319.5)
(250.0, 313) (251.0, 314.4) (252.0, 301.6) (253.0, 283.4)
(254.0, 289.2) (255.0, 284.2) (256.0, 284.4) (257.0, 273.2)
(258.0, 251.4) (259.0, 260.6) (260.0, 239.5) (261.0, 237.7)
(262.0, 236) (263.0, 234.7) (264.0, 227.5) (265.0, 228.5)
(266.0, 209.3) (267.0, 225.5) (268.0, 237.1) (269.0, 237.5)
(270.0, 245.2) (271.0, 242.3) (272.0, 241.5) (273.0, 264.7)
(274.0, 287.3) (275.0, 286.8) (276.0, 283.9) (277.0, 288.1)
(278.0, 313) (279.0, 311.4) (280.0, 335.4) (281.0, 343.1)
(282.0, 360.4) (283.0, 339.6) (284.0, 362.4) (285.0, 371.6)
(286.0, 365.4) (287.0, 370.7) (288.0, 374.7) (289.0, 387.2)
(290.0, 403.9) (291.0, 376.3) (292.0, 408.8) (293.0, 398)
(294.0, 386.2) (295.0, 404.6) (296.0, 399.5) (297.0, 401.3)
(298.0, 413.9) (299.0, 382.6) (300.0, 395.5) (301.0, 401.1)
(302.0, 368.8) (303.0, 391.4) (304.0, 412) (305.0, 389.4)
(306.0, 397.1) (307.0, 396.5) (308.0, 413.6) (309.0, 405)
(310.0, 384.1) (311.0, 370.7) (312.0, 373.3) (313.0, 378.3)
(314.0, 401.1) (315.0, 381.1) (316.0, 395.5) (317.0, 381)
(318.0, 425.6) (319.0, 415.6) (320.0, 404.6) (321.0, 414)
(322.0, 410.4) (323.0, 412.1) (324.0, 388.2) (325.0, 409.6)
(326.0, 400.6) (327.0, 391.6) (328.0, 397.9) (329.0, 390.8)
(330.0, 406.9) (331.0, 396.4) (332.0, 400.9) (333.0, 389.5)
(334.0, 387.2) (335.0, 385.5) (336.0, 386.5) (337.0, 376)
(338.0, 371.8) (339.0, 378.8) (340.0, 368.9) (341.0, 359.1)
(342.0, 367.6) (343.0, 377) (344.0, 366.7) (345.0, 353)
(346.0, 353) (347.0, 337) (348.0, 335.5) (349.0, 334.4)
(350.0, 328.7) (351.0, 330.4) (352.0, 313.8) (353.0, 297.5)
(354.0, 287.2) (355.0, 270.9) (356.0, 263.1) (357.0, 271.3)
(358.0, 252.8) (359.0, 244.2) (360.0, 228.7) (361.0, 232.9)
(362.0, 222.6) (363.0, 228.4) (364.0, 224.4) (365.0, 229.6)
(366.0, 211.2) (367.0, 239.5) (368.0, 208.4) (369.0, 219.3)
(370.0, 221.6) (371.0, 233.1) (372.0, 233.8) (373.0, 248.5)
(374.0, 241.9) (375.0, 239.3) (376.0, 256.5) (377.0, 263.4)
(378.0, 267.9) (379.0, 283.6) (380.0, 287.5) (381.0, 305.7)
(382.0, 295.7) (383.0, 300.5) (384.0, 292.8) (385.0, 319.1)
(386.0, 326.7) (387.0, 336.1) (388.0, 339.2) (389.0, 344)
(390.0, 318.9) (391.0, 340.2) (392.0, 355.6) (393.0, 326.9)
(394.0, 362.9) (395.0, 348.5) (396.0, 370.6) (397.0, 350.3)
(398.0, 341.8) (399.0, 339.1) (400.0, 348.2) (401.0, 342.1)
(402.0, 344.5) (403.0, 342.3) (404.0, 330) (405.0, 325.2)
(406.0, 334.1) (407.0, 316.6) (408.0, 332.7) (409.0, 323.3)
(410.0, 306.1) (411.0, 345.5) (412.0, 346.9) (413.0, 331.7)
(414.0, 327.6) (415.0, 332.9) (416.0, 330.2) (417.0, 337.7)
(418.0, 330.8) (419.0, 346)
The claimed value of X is 1.2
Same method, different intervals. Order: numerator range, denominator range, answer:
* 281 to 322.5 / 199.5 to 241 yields 1.06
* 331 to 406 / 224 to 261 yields 0.92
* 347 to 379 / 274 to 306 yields 0.70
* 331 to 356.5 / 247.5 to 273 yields 1.34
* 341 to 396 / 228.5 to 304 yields 0.88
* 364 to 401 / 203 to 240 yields 0.79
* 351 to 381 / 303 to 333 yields 0.63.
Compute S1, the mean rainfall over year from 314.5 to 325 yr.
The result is 403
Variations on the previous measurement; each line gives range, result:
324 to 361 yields 347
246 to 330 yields 342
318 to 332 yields 404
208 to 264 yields 340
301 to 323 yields 396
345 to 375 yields 265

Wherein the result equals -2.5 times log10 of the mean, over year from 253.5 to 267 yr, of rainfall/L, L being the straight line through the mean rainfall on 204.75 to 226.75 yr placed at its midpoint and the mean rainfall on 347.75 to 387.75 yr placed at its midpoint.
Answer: 0.339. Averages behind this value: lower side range 371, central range 250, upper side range 268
